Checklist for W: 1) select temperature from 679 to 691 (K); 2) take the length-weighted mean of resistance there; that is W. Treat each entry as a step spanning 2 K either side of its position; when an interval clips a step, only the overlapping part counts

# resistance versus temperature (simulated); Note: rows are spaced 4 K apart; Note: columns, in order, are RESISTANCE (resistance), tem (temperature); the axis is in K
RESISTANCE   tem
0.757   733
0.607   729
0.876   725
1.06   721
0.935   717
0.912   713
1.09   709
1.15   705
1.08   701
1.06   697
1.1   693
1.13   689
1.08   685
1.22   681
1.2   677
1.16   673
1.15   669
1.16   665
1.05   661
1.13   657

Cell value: 1.14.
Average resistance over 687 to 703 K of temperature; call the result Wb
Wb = 1.09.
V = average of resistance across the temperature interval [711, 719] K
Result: 0.923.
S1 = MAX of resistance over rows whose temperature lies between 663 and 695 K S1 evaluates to 1.22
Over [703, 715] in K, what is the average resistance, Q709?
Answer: 1.05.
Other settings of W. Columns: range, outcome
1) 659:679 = 1.14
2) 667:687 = 1.16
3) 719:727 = 0.968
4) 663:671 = 1.15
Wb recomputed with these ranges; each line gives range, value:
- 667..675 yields 1.15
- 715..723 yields 0.998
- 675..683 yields 1.21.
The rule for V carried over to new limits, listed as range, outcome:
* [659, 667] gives 1.1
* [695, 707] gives 1.1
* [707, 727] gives 0.975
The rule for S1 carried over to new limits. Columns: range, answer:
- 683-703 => 1.13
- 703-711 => 1.15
